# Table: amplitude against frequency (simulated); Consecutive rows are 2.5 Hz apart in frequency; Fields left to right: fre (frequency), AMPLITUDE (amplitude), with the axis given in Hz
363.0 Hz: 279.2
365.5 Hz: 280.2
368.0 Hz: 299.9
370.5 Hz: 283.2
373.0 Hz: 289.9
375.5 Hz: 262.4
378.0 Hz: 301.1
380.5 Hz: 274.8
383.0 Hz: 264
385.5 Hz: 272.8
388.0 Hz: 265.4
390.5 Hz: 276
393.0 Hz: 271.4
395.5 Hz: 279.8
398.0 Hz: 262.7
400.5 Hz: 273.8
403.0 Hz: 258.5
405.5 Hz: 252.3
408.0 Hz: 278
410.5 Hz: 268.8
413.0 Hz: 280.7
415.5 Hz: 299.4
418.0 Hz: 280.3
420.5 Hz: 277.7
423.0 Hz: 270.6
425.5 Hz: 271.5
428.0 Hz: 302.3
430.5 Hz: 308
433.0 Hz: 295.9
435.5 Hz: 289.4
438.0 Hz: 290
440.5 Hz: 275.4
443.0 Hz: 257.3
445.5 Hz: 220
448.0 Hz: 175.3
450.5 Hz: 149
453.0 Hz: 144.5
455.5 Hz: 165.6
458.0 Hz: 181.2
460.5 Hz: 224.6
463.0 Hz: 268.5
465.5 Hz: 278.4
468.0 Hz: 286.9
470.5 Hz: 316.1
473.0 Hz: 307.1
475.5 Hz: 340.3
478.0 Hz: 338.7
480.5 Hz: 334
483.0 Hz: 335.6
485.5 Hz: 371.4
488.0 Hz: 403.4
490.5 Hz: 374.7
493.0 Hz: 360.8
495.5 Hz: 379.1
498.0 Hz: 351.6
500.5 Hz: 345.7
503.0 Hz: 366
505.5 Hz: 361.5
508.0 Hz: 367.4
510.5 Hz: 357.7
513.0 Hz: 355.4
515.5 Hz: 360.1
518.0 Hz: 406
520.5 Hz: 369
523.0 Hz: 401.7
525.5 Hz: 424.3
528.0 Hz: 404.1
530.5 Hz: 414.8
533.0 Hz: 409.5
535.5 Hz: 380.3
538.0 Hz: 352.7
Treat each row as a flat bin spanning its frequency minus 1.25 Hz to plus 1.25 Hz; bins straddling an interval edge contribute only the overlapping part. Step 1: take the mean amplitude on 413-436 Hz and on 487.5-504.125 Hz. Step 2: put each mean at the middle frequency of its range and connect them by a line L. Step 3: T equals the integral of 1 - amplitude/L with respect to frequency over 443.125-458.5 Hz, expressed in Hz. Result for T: 6.7 Hz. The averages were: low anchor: 288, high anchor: 367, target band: 178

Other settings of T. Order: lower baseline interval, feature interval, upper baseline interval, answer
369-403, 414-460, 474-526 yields 9.7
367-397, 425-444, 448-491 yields -0.6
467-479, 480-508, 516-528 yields -0.9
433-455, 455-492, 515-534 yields -1.5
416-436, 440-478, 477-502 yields 9.9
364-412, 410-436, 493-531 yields 1.5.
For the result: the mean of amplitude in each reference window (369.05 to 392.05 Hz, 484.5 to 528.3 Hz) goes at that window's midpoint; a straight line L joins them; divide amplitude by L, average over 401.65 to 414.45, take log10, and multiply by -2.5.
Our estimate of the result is 0.115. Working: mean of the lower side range 277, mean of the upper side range 375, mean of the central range 268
